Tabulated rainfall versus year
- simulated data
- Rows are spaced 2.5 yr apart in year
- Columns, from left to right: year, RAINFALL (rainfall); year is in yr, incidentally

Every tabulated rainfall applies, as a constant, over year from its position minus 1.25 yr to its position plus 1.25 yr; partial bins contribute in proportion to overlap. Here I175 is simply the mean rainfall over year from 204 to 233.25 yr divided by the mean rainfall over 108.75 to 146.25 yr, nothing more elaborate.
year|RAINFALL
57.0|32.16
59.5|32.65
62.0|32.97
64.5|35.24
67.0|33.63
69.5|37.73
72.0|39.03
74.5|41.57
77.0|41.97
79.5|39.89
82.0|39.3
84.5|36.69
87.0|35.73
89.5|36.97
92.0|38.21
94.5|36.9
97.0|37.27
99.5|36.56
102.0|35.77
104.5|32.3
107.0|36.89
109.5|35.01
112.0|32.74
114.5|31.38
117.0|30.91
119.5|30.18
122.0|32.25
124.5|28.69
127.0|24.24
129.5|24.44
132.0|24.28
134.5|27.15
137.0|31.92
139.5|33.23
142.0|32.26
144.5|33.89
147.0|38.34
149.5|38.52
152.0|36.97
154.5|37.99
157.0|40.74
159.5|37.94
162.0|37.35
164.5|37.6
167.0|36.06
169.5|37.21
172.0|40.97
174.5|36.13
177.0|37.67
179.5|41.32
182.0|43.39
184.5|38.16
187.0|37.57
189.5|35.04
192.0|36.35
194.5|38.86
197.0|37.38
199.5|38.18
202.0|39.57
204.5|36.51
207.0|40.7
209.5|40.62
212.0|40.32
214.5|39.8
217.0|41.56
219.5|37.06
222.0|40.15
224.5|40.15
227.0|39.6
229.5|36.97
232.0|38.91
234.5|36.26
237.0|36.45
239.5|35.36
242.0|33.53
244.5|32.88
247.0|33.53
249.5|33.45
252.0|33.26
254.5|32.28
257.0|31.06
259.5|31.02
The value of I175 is 1.31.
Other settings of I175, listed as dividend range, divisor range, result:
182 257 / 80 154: 1.11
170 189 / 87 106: 1.08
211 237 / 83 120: 1.11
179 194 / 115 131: 1.35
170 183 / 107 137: 1.34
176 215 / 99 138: 1.26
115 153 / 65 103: 0.82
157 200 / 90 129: 1.15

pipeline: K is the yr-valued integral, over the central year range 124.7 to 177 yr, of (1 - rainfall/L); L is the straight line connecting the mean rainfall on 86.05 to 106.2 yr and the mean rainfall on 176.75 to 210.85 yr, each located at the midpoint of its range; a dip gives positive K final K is 4.6 yr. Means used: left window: 36.2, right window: 38.7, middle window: 34.3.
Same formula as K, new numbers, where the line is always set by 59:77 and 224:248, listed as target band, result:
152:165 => -0.6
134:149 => 1.3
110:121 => 1.5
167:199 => -1.6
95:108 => 0.3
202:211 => -0.7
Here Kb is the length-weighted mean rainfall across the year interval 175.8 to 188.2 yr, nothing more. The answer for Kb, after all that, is 39.6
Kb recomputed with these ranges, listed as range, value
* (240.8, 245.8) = 33.2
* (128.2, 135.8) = 25.3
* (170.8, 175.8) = 38.5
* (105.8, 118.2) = 33.4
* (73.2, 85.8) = 39.9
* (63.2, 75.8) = 37.4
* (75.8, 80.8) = 40.9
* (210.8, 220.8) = 39.7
